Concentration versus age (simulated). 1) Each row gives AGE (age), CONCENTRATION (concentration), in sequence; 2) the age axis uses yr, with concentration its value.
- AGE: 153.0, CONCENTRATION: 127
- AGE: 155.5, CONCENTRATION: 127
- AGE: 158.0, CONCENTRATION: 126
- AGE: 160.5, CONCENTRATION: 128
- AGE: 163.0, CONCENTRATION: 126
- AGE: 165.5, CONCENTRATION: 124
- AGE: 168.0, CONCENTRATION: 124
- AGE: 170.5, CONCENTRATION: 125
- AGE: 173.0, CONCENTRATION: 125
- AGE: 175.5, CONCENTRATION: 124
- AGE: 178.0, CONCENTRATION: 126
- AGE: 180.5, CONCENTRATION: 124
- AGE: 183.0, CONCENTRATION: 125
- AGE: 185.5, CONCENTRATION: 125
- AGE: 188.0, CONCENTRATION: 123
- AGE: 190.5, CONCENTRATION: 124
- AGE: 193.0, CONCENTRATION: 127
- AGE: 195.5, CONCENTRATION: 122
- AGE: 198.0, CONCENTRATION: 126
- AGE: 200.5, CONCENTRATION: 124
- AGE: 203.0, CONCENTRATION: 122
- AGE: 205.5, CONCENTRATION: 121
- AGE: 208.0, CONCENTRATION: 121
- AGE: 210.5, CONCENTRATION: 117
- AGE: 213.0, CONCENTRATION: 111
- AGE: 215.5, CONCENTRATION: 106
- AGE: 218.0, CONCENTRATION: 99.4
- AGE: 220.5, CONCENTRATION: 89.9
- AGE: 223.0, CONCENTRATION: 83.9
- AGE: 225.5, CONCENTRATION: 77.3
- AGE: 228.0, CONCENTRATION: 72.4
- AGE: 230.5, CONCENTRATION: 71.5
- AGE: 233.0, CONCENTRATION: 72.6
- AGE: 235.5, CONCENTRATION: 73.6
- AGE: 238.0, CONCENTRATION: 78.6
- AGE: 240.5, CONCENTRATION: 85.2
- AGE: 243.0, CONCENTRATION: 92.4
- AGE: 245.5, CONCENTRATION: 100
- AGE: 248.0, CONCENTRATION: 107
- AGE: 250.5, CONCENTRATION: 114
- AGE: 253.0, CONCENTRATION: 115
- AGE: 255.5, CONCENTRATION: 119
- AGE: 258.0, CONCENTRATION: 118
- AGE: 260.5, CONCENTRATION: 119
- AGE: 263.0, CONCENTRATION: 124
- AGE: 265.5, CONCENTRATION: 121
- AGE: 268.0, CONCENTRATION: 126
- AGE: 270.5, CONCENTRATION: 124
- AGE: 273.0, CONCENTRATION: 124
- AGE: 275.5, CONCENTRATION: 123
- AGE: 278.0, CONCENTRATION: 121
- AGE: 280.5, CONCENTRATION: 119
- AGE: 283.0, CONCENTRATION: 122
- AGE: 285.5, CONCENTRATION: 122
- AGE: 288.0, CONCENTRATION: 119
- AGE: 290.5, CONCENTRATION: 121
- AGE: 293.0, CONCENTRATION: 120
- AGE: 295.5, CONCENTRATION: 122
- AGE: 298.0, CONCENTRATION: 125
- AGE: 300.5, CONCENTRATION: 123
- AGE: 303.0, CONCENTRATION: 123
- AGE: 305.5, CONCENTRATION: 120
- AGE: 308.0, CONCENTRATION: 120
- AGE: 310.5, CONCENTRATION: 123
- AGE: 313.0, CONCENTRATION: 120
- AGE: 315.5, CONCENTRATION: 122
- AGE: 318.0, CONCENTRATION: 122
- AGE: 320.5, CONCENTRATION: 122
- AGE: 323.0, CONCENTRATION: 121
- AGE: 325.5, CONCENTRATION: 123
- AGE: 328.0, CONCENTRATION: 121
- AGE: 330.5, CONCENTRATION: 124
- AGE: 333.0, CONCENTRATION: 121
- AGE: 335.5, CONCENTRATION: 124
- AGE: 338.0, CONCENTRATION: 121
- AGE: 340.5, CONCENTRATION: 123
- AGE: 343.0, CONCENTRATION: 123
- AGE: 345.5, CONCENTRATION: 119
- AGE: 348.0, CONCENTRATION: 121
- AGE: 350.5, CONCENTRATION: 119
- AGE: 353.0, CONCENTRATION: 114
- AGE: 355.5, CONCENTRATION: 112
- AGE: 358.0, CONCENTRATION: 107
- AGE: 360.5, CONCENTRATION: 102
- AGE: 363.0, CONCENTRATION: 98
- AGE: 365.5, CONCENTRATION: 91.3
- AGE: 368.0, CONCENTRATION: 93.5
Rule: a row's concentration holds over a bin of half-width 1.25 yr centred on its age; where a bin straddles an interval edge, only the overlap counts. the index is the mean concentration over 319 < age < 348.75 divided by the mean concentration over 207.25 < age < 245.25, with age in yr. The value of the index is 1.36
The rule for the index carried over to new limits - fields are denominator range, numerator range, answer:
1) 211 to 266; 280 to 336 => 1.25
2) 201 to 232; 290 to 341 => 1.22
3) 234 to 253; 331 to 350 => 1.29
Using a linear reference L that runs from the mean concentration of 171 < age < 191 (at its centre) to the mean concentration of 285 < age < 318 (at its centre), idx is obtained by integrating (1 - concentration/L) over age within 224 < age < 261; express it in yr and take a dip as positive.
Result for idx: 8.8 yr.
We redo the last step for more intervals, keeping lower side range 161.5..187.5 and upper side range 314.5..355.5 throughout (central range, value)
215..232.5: 5.6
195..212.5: 0.4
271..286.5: 0.0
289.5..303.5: -0.1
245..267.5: 1.2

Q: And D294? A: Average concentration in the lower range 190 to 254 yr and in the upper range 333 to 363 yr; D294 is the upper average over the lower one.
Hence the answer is 1.14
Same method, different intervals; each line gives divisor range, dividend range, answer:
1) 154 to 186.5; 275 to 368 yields 0.94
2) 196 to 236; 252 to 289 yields 1.21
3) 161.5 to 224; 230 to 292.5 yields 0.92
